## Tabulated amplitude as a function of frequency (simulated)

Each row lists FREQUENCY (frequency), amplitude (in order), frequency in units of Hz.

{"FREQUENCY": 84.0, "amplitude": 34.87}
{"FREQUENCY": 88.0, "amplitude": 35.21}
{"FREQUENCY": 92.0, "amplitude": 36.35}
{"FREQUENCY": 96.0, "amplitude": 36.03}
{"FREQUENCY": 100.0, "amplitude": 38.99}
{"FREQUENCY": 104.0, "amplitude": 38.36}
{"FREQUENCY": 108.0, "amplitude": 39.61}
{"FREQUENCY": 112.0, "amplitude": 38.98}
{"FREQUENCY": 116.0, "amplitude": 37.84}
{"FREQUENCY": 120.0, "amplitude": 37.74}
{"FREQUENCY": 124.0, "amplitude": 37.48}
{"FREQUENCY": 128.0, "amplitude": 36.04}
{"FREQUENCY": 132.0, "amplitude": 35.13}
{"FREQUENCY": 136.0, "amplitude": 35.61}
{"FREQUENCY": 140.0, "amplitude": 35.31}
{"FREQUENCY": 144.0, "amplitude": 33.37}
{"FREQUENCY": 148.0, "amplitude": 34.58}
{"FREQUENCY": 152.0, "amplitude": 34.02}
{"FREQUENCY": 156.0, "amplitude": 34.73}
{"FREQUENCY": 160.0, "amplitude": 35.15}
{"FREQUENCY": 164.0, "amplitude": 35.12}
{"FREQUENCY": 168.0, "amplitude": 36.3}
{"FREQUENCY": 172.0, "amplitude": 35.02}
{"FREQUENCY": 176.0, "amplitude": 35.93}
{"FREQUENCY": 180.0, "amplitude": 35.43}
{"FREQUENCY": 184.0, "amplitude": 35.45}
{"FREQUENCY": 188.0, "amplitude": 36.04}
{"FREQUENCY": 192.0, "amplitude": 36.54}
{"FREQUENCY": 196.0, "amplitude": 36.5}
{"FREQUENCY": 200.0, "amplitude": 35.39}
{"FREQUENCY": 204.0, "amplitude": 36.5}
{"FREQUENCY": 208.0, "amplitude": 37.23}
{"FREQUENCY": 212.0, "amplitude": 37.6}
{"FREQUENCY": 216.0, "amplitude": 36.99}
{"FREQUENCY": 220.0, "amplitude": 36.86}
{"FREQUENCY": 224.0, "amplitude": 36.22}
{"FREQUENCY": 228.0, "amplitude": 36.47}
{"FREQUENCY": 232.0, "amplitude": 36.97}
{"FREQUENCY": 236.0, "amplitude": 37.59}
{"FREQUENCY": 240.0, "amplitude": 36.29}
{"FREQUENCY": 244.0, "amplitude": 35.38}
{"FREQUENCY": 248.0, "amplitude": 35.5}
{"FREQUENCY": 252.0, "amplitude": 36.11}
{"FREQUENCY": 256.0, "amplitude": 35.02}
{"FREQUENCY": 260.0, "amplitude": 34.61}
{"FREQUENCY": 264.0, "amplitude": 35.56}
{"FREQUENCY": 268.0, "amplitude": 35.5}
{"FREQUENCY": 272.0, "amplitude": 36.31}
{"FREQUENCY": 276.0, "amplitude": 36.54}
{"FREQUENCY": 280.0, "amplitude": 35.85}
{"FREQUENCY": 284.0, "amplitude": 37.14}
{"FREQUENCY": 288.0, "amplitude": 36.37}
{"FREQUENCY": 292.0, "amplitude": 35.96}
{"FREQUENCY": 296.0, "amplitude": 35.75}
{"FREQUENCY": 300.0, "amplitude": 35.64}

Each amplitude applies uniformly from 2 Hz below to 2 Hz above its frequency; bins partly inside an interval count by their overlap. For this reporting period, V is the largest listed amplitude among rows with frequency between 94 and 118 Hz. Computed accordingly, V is 39.61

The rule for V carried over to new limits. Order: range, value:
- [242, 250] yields 35.5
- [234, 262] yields 37.59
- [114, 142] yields 37.84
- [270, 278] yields 36.54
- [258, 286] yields 37.14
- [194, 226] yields 37.6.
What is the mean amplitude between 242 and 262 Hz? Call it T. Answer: 35.3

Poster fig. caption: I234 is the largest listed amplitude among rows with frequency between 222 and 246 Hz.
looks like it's 37.59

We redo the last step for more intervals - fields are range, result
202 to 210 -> 37.23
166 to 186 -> 36.3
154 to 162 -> 35.15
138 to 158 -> 35.31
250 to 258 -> 36.11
